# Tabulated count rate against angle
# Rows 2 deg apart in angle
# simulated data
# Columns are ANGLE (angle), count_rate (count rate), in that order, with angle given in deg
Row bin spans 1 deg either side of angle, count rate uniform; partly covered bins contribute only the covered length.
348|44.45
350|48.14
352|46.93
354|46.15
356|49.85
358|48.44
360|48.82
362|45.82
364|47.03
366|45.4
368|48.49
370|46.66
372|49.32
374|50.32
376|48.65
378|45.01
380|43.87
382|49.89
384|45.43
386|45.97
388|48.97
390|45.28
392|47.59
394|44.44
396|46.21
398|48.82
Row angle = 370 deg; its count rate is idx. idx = 46.66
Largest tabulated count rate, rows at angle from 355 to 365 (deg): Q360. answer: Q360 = 49.85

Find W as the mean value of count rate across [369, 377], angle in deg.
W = 48.7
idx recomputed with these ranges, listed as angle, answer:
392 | 47.59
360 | 48.82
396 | 46.21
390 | 45.28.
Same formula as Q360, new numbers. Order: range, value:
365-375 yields 50.32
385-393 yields 48.97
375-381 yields 48.65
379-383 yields 49.89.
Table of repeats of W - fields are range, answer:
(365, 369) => 46.9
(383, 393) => 46.6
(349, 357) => 47.8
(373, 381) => 47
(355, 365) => 48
